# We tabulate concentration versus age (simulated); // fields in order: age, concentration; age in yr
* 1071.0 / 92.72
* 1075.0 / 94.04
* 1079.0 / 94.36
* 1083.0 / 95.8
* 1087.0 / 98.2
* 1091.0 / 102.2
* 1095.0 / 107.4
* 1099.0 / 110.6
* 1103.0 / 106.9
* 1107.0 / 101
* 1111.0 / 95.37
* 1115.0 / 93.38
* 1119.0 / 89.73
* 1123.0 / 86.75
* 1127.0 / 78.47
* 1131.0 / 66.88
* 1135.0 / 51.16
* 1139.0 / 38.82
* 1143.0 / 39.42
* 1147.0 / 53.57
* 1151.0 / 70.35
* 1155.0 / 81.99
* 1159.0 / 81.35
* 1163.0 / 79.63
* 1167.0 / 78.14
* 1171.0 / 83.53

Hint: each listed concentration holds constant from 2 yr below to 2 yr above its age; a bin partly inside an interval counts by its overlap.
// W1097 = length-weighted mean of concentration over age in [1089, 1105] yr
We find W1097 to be 107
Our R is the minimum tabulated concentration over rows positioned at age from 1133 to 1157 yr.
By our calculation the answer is 38.82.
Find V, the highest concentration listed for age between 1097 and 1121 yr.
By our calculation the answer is 110.6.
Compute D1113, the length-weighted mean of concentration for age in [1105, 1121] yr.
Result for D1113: 94.9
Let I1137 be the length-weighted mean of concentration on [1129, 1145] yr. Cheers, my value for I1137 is 49.1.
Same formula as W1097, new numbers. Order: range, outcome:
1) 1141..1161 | 65.3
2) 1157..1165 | 80.5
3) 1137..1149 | 43.9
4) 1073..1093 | 96.9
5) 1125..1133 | 72.7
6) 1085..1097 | 103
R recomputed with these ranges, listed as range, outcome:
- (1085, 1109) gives 98.2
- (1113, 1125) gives 86.75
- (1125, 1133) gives 66.88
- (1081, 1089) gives 95.8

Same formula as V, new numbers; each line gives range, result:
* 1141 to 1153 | 70.35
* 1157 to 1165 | 81.35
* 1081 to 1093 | 102.2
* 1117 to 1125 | 89.73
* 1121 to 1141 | 86.75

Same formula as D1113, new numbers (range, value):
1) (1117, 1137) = 74.6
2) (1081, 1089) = 97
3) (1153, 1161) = 81.7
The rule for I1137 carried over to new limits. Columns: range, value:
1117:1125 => 88.2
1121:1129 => 82.6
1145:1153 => 62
